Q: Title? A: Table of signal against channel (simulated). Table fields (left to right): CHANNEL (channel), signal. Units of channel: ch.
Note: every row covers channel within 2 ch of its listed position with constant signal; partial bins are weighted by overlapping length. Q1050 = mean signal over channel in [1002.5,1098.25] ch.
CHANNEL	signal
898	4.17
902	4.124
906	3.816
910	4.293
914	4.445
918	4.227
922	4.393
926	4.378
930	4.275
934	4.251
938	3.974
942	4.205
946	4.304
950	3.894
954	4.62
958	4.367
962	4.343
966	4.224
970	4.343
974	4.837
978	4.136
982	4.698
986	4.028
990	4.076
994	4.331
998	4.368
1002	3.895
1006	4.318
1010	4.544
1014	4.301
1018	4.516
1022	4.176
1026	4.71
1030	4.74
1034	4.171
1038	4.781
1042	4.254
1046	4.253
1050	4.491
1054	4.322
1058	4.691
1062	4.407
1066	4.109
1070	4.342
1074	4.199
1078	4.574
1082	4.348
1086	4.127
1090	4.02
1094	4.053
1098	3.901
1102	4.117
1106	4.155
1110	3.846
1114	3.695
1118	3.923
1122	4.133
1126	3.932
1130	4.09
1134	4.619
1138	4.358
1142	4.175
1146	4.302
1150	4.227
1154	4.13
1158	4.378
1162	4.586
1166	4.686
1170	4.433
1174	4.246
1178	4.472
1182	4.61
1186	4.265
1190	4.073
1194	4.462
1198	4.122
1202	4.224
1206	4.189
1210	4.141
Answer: 4.35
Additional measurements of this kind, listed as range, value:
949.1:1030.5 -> 4.35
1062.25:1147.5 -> 4.15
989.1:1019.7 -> 4.3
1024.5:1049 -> 4.48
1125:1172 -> 4.33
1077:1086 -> 4.37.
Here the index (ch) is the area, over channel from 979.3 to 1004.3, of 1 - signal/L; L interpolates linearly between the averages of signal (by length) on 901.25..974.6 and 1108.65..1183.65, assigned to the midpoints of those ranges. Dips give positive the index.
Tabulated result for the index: 0.2 ch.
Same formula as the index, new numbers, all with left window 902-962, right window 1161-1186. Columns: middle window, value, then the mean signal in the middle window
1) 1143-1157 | 0.7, 4.23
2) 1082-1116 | 3.1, 4.01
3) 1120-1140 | 1.0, 4.23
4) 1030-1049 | -0.3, 4.41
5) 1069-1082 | 0.0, 4.37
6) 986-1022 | 0.4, 4.27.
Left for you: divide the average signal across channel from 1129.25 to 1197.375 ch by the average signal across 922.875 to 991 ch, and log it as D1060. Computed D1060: 1.0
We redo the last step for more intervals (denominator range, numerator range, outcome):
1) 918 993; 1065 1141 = 0.96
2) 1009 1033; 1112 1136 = 0.91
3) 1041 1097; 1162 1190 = 1.03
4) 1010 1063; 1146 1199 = 0.98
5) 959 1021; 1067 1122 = 0.95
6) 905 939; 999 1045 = 1.04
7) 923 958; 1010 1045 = 1.05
